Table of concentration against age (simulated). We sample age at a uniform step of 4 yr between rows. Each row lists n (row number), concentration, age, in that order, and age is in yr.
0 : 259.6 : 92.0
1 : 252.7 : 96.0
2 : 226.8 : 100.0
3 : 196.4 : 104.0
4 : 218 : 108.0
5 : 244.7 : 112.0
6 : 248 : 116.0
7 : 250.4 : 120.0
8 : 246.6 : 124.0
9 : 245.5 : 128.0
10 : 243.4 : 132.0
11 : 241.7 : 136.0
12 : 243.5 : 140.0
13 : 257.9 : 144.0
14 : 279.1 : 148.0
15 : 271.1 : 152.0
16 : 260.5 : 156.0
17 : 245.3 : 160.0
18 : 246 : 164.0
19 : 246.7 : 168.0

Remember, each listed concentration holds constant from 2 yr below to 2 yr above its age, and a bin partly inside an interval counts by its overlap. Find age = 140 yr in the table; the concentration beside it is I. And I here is 243.5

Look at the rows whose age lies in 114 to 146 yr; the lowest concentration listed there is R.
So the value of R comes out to 241.7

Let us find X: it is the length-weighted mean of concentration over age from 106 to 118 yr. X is 237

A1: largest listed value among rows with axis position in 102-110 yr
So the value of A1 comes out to 218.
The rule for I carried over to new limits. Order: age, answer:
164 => 246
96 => 252.7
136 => 241.7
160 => 245.3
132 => 243.4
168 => 246.7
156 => 260.5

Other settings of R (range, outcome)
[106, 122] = 218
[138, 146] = 243.5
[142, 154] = 257.9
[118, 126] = 246.6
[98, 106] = 196.4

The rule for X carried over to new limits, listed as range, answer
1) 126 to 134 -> 244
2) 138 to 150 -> 260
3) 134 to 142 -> 243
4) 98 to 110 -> 214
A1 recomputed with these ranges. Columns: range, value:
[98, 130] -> 250.4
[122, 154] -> 279.1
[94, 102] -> 252.7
